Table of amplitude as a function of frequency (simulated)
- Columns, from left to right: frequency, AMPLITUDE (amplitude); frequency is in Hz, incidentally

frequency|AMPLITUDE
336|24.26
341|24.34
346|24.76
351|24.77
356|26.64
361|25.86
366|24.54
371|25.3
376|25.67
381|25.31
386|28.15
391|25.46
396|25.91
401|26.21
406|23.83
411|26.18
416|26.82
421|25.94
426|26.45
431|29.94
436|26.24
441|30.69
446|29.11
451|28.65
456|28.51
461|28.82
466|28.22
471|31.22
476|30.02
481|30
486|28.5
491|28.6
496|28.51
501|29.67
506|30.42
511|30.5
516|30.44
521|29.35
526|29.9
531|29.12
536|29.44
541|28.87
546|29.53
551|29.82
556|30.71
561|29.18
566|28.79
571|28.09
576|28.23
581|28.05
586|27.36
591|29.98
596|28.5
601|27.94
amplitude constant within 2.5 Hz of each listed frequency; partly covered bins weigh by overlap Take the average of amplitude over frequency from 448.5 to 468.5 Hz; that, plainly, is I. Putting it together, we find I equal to 28.6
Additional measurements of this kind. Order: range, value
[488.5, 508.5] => 29.3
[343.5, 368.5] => 25.3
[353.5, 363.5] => 26.2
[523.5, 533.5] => 29.5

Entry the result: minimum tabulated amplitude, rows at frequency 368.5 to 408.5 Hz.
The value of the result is 23.83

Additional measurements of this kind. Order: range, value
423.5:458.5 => 26.24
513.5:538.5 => 29.12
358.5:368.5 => 24.54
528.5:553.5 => 28.87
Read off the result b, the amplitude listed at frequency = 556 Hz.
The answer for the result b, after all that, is 30.71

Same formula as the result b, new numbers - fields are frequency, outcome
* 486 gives 28.5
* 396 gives 25.91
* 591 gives 29.98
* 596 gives 28.5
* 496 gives 28.51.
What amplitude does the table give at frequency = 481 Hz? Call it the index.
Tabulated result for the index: 30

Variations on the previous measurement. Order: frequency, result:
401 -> 26.21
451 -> 28.65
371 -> 25.3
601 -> 27.94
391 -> 25.46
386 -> 28.15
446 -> 29.11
